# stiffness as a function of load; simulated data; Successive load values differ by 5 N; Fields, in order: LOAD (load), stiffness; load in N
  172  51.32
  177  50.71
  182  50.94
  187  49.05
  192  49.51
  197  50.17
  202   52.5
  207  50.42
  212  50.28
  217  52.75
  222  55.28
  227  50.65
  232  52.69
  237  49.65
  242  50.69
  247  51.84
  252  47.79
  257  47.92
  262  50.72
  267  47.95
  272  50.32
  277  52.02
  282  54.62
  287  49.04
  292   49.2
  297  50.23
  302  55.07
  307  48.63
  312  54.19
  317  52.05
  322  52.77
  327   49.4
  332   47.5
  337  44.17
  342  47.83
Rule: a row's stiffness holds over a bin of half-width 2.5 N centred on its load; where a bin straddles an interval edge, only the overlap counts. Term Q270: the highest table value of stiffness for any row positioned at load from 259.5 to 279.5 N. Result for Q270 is 52.02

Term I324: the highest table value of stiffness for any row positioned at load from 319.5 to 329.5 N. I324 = 52.77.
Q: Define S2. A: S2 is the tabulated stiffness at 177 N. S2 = 50.71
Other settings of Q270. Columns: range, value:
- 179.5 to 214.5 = 52.5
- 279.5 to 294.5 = 54.62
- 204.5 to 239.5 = 55.28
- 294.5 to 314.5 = 55.07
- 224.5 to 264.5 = 52.69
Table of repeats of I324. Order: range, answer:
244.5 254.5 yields 51.84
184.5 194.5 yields 49.51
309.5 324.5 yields 54.19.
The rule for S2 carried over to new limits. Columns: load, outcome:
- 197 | 50.17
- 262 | 50.72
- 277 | 52.02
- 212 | 50.28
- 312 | 54.19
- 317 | 52.05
